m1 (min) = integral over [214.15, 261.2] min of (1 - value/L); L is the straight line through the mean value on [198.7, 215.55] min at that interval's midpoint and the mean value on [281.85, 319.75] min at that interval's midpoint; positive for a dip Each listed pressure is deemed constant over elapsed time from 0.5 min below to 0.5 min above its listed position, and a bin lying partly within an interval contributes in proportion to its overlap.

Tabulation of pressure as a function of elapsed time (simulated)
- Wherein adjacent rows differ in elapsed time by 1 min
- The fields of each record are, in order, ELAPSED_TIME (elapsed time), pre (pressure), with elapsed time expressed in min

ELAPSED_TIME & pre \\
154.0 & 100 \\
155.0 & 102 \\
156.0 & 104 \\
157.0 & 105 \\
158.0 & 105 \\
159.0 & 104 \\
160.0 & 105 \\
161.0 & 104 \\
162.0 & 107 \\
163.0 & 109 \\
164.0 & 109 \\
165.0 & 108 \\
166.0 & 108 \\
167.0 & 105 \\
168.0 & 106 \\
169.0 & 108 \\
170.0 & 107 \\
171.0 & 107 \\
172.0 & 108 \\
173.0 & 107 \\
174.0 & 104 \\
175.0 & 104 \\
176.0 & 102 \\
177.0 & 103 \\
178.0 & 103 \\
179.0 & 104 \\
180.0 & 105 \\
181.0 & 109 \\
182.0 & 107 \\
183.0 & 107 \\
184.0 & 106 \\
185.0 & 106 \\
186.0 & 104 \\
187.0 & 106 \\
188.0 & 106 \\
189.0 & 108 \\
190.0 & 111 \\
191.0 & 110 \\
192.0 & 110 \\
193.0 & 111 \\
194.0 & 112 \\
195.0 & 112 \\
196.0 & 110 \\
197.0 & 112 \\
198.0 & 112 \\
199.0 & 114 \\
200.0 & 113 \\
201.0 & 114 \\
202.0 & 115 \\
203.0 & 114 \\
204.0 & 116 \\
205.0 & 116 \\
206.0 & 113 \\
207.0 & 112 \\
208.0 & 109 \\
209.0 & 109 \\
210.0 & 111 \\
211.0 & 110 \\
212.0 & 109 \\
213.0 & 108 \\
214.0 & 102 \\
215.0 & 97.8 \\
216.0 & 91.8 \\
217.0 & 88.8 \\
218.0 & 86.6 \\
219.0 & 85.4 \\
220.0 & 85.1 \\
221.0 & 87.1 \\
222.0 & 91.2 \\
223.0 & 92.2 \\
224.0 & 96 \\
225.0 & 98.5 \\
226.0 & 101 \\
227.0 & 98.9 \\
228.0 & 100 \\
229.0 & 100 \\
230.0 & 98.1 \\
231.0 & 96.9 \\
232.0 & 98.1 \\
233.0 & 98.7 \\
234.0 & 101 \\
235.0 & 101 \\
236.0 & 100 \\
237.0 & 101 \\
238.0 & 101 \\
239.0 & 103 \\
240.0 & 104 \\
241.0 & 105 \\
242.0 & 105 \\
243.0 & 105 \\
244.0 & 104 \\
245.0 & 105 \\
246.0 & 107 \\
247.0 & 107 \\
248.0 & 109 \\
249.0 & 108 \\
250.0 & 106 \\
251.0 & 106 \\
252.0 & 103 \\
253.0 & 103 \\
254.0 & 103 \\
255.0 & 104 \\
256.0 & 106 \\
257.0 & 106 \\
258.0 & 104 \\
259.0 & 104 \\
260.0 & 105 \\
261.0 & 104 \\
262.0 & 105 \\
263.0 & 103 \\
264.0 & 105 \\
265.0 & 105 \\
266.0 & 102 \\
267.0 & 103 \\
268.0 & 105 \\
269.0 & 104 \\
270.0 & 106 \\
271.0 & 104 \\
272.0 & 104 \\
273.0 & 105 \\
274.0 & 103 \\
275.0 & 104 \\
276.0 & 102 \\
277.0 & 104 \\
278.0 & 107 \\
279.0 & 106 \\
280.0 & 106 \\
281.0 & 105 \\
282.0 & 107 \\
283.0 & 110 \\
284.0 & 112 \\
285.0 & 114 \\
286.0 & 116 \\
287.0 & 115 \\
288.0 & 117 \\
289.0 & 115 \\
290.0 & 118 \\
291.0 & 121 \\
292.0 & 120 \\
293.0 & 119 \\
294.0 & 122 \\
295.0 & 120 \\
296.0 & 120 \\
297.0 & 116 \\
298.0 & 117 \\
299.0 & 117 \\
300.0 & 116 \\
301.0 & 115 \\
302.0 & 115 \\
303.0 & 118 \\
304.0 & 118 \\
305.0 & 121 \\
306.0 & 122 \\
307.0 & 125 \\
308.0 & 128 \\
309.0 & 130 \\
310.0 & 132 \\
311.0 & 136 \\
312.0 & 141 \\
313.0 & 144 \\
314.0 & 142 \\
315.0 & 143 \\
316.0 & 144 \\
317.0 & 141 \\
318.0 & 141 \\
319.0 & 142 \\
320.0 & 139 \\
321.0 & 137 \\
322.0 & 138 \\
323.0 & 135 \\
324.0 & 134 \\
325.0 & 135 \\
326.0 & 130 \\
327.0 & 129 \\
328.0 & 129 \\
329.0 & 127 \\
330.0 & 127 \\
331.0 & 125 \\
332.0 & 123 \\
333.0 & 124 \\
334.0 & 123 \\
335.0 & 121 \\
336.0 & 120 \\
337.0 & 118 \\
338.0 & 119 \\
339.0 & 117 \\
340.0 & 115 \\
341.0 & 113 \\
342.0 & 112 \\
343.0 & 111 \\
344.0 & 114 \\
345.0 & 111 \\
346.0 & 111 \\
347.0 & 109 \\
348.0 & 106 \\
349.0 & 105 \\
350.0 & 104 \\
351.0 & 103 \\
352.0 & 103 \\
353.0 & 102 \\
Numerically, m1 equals 6.09 min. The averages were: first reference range 111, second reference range 124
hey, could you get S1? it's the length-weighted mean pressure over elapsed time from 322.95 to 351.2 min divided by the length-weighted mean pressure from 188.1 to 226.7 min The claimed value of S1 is 1.13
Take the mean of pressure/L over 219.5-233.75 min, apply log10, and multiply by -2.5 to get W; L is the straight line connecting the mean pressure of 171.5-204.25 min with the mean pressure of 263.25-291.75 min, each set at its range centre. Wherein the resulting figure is 0.13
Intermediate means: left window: 109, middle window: 95.9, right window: 108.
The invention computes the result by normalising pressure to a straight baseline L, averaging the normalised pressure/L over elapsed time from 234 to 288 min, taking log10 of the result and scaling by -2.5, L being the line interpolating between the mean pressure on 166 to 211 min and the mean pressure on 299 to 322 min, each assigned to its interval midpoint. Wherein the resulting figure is 0.16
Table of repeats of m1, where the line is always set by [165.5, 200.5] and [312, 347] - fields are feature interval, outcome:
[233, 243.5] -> 1.2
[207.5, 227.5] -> 2.6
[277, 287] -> 1.0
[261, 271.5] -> 1.3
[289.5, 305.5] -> 0.6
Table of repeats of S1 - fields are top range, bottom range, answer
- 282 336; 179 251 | 1.20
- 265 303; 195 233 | 1.08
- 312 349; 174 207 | 1.16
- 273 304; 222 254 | 1.11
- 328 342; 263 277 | 1.16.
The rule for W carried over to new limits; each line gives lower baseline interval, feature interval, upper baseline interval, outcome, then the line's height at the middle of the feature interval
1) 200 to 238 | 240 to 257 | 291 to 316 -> 0.04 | 110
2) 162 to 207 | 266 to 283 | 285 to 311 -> 0.13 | 118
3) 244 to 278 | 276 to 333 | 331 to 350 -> -0.12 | 110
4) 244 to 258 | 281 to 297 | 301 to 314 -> 0.04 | 120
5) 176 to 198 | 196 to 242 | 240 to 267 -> 0.04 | 106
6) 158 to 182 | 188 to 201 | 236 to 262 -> -0.06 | 106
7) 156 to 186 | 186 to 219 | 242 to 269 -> -0.03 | 105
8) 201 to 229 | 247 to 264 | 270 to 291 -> 0.01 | 106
